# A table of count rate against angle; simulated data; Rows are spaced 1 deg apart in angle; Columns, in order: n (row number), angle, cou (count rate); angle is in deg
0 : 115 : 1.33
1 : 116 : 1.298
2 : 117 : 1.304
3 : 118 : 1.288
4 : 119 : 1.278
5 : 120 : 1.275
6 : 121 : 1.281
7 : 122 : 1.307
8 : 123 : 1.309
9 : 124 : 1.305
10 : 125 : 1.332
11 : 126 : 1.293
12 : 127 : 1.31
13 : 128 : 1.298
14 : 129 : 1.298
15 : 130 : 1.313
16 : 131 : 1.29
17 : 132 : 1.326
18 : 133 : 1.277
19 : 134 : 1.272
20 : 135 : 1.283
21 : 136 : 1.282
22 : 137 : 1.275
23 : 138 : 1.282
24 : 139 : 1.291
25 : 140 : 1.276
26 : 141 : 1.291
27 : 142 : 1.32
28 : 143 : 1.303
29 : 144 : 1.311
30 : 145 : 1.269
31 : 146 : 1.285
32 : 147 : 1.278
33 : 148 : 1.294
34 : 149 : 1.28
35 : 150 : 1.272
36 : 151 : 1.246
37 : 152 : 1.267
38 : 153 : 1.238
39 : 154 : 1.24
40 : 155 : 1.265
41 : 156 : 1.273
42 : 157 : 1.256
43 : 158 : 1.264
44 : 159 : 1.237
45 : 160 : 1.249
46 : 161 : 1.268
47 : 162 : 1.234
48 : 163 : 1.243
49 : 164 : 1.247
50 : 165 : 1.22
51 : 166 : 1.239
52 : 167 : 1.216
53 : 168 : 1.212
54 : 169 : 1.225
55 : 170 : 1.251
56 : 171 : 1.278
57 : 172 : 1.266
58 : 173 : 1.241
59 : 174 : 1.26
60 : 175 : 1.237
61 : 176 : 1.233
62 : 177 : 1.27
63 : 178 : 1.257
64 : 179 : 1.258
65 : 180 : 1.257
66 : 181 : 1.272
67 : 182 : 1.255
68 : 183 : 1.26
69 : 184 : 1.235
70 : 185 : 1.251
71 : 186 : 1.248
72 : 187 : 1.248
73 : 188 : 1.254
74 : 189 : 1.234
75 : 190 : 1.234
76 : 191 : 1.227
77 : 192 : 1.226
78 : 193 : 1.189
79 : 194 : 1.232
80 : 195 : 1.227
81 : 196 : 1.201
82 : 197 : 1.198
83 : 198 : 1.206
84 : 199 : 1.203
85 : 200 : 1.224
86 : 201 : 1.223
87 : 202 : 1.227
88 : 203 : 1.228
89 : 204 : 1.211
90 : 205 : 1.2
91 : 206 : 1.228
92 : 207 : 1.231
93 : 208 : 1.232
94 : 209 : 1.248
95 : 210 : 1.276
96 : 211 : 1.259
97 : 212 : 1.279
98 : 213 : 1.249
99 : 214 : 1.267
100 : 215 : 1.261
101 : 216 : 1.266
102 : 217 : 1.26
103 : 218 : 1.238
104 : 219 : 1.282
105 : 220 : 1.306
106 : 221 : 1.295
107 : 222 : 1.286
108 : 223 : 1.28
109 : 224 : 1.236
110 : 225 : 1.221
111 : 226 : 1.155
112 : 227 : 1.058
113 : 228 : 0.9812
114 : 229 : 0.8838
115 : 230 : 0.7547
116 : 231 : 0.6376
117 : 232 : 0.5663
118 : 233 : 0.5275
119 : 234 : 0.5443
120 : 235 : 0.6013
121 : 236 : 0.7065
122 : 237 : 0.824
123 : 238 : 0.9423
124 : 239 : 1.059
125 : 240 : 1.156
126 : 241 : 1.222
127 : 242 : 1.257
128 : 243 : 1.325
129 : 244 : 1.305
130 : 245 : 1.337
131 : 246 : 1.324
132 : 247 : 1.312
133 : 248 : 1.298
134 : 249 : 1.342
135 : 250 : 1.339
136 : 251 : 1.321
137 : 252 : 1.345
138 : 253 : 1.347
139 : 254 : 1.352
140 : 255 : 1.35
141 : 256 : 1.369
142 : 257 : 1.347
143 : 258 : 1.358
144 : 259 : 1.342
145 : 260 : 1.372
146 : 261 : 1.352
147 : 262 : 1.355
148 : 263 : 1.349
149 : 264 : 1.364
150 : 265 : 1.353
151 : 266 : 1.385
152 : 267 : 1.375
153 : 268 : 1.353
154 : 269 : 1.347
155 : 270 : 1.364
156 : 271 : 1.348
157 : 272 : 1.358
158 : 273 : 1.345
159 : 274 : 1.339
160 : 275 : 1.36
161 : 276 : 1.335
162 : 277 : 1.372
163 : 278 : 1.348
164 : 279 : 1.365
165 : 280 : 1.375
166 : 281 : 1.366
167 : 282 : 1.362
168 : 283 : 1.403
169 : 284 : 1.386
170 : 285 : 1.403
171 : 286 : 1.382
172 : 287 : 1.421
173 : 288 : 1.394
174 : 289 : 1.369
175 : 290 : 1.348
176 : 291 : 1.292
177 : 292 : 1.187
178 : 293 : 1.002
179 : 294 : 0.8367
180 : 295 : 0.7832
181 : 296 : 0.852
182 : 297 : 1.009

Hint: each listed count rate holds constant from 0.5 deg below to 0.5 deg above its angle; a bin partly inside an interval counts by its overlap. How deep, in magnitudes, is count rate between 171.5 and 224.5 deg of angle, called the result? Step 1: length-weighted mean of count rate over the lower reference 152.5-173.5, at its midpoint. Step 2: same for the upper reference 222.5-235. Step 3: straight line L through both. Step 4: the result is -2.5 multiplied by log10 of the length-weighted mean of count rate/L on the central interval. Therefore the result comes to -0.18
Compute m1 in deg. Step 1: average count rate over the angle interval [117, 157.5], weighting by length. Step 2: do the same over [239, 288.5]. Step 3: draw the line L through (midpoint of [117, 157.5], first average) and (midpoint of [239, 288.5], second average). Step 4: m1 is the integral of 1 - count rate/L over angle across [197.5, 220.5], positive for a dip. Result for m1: 1.31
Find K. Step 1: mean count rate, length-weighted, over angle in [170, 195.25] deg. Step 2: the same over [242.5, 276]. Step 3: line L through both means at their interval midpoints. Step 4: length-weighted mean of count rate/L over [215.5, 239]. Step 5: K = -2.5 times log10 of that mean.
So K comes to 0.29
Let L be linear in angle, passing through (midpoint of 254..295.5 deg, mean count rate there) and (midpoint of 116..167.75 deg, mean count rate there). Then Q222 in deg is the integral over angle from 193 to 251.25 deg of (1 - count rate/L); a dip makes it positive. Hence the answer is 7.0 deg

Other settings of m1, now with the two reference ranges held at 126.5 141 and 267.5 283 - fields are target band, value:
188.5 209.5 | 1.61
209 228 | 1.27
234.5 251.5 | 2.35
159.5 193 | 1.69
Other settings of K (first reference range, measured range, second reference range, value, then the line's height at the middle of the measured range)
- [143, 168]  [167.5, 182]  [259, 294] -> 0.02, 1.27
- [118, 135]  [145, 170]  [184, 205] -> 0.01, 1.26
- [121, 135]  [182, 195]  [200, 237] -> -0.06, 1.17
